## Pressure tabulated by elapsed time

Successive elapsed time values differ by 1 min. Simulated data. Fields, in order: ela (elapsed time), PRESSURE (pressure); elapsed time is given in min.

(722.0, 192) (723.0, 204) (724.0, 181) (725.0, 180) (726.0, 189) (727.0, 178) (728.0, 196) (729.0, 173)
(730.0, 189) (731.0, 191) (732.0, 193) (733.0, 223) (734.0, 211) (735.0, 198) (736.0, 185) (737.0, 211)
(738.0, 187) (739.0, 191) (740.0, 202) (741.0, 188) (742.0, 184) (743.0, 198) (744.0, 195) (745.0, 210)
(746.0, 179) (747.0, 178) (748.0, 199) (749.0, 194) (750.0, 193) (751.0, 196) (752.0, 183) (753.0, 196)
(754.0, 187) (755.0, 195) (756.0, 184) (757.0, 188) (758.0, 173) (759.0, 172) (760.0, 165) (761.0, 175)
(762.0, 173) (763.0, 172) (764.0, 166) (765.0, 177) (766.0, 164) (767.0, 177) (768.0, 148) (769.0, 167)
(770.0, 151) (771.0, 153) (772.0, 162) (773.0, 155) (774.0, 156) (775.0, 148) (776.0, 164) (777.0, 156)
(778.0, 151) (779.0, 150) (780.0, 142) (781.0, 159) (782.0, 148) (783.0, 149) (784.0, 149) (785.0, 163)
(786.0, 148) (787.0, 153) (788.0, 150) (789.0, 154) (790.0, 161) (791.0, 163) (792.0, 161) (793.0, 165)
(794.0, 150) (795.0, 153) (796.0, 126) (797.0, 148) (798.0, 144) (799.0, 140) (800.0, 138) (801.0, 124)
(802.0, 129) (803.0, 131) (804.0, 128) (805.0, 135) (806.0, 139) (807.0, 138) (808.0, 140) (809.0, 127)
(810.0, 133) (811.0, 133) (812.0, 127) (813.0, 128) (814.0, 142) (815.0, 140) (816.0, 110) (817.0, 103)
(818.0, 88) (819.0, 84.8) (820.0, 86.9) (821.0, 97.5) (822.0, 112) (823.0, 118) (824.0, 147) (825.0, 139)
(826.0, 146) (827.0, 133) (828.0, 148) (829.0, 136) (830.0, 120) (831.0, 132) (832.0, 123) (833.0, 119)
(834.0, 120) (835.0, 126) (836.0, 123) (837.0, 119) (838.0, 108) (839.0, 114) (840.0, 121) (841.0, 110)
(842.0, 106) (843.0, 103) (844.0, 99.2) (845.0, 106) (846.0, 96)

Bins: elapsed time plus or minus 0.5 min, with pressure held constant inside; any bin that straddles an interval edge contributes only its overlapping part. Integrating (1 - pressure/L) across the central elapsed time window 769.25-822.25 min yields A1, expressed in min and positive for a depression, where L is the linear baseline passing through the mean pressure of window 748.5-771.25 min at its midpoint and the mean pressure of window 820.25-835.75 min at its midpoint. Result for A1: 3.9 min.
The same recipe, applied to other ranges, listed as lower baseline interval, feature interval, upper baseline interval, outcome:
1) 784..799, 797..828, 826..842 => 2.5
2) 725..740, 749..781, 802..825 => -0.7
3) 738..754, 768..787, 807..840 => 1.2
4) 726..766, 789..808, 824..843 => 0.9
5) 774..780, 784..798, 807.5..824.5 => -1.2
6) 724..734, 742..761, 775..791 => -1.3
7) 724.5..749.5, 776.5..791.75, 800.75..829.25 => -0.1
